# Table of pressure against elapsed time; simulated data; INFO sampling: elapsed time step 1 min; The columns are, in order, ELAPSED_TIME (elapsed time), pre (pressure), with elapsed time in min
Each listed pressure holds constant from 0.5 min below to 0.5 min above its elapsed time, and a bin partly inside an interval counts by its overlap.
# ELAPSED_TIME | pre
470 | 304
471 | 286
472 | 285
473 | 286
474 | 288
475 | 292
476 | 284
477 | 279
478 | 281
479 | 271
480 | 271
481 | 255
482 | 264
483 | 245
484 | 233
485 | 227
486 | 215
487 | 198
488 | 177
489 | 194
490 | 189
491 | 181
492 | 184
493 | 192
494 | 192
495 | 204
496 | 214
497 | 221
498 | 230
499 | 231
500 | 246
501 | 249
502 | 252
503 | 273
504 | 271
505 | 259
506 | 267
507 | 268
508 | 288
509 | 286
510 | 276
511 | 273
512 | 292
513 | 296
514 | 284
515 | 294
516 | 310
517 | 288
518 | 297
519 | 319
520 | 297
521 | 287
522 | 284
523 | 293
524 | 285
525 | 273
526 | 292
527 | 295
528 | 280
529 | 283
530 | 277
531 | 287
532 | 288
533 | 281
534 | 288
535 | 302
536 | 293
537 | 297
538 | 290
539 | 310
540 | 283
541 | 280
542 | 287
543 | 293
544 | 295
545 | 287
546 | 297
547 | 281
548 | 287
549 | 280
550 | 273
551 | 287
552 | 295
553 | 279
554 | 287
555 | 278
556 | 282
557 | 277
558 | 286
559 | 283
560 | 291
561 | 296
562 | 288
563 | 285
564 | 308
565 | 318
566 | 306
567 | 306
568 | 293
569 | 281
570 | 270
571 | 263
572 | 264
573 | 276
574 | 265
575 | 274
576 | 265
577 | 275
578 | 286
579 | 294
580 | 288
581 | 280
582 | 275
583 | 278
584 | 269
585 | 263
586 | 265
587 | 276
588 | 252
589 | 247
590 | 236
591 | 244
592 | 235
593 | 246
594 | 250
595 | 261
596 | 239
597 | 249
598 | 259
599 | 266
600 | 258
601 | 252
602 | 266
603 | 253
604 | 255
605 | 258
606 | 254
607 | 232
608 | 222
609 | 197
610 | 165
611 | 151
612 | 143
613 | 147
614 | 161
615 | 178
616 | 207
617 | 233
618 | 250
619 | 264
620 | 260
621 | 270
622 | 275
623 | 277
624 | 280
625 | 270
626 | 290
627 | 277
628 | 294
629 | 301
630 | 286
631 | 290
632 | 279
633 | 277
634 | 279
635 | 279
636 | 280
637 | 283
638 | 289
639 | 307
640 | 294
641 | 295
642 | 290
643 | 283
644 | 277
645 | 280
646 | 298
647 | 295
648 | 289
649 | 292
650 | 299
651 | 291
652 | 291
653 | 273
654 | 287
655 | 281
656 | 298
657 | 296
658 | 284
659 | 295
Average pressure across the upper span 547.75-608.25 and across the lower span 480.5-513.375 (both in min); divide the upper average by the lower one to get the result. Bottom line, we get 1.14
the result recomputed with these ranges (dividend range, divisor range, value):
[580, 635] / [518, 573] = 0.87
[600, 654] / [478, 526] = 1.03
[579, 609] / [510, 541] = 0.88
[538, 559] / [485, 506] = 1.30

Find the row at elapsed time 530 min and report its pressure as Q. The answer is 277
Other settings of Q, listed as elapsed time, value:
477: 279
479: 271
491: 181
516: 310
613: 147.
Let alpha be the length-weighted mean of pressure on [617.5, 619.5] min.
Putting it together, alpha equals 257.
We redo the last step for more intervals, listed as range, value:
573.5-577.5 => 270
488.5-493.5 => 188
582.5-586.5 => 269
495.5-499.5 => 224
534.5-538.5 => 296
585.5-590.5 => 255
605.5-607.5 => 243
